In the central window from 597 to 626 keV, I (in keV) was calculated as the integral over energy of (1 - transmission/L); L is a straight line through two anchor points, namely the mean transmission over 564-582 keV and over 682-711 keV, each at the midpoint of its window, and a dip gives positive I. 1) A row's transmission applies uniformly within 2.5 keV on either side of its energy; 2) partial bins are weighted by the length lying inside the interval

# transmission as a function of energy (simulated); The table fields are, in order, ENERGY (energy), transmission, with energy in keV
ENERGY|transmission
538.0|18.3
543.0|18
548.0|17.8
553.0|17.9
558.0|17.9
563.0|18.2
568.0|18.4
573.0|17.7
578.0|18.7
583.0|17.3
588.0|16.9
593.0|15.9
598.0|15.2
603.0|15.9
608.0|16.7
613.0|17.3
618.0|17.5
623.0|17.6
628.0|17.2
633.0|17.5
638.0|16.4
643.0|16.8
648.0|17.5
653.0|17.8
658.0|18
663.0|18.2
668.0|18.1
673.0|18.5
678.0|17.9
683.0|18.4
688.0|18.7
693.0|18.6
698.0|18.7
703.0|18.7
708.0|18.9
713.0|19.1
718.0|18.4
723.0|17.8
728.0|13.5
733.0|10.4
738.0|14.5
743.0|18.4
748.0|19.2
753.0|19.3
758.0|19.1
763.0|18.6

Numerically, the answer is 2.46 keV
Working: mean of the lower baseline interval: 18.2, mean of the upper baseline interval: 18.7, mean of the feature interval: 16.8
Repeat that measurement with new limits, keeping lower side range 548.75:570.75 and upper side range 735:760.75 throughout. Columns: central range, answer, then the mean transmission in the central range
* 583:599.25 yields 1.6 keV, 16.3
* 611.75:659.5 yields 1.8 keV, 17.3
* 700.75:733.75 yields 1.8 keV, 17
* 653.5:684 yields -0.2 keV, 18.1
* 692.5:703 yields -0.4 keV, 18.7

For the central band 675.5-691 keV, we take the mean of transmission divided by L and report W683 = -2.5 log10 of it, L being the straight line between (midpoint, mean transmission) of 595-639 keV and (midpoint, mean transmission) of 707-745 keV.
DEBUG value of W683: -0.12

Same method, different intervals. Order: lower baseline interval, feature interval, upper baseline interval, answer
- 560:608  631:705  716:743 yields -0.128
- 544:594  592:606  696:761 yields 0.130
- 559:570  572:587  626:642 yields 0.009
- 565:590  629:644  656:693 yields 0.072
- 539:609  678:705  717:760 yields -0.104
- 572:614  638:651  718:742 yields -0.065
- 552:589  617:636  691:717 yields 0.052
